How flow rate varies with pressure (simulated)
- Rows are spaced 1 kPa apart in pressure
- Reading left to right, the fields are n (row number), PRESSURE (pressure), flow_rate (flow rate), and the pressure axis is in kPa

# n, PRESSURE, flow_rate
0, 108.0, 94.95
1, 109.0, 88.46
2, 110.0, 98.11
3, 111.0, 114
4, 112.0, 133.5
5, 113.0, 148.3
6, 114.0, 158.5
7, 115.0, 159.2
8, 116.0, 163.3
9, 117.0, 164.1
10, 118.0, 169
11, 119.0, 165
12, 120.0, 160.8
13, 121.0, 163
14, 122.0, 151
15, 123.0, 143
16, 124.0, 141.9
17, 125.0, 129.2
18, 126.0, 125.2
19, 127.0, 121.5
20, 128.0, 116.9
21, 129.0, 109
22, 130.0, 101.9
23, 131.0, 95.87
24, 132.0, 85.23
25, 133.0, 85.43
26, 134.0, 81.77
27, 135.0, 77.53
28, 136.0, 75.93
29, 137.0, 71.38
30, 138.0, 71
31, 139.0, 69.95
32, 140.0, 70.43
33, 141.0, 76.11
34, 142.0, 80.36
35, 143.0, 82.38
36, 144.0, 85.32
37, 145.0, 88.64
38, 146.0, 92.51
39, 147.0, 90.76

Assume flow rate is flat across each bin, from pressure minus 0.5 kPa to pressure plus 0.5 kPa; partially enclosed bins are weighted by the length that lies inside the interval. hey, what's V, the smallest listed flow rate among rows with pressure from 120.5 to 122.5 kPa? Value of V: 151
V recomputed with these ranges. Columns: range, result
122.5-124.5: 141.9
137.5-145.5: 69.95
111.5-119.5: 133.5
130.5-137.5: 71.38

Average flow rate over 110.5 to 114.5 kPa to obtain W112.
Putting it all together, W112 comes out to 139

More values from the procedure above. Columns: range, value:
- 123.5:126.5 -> 132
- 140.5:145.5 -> 82.6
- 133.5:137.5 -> 76.7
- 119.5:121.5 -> 162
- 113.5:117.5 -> 161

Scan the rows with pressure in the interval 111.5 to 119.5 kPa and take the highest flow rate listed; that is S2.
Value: 169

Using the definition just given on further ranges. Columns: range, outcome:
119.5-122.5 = 163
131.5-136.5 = 85.43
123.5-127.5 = 141.9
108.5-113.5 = 148.3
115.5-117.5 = 164.1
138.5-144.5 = 85.32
